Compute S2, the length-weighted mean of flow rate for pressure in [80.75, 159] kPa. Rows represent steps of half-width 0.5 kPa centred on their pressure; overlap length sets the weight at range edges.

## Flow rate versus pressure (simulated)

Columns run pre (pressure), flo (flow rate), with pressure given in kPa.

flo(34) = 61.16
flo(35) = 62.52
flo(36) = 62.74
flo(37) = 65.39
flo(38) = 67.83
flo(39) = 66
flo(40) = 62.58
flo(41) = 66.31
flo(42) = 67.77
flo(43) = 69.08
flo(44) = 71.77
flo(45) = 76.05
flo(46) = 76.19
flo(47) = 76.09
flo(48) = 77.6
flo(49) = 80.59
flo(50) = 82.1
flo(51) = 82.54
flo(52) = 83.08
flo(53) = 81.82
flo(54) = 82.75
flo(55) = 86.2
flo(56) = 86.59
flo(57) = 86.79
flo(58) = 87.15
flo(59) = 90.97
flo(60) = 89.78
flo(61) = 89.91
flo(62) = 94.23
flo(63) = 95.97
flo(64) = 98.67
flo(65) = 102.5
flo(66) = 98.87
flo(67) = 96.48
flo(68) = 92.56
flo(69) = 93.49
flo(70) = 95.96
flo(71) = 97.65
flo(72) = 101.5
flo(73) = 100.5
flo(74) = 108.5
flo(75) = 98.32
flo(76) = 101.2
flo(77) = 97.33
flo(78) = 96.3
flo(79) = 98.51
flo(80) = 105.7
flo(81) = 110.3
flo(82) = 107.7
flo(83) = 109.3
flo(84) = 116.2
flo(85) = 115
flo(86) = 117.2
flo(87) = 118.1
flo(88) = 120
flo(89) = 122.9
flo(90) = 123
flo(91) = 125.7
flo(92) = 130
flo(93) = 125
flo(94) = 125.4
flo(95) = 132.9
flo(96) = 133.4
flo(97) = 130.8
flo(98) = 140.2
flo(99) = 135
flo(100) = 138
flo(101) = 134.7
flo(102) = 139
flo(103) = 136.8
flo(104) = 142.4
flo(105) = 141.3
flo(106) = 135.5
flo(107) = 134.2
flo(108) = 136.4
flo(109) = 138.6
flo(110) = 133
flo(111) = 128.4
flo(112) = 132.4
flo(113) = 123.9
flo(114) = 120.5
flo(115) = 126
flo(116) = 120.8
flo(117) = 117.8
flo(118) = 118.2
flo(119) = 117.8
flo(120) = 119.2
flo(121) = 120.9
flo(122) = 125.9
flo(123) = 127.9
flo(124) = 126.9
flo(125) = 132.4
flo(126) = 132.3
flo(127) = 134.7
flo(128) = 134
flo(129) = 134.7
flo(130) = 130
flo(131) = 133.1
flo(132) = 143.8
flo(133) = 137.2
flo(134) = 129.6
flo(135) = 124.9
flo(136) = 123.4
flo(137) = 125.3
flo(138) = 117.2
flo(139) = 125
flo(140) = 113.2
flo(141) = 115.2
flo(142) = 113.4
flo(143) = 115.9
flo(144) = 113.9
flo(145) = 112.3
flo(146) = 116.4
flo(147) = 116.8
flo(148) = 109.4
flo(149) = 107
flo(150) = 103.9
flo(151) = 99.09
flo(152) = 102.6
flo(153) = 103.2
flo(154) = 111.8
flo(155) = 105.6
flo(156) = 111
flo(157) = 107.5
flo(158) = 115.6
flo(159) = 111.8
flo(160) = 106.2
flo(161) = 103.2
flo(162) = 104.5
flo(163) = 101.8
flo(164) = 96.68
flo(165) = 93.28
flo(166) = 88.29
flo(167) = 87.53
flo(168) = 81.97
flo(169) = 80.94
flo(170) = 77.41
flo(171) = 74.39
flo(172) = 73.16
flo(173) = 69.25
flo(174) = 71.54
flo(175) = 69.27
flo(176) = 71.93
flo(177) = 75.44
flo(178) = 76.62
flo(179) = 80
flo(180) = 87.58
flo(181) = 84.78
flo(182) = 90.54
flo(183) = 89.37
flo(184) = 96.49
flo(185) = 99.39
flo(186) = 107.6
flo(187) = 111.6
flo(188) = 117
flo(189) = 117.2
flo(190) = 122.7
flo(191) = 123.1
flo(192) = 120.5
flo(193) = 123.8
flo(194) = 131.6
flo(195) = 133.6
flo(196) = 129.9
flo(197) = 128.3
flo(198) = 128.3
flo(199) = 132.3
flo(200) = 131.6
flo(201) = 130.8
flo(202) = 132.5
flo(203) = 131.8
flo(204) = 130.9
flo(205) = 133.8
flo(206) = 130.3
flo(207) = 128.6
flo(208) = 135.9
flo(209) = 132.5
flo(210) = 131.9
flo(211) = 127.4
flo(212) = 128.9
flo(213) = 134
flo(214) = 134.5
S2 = 123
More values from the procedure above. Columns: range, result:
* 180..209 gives 120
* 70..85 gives 104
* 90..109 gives 134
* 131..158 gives 116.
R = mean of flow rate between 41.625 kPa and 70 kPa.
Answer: 85.9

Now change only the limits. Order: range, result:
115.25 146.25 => 124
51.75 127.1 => 115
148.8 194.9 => 97.8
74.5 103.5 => 120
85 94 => 122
